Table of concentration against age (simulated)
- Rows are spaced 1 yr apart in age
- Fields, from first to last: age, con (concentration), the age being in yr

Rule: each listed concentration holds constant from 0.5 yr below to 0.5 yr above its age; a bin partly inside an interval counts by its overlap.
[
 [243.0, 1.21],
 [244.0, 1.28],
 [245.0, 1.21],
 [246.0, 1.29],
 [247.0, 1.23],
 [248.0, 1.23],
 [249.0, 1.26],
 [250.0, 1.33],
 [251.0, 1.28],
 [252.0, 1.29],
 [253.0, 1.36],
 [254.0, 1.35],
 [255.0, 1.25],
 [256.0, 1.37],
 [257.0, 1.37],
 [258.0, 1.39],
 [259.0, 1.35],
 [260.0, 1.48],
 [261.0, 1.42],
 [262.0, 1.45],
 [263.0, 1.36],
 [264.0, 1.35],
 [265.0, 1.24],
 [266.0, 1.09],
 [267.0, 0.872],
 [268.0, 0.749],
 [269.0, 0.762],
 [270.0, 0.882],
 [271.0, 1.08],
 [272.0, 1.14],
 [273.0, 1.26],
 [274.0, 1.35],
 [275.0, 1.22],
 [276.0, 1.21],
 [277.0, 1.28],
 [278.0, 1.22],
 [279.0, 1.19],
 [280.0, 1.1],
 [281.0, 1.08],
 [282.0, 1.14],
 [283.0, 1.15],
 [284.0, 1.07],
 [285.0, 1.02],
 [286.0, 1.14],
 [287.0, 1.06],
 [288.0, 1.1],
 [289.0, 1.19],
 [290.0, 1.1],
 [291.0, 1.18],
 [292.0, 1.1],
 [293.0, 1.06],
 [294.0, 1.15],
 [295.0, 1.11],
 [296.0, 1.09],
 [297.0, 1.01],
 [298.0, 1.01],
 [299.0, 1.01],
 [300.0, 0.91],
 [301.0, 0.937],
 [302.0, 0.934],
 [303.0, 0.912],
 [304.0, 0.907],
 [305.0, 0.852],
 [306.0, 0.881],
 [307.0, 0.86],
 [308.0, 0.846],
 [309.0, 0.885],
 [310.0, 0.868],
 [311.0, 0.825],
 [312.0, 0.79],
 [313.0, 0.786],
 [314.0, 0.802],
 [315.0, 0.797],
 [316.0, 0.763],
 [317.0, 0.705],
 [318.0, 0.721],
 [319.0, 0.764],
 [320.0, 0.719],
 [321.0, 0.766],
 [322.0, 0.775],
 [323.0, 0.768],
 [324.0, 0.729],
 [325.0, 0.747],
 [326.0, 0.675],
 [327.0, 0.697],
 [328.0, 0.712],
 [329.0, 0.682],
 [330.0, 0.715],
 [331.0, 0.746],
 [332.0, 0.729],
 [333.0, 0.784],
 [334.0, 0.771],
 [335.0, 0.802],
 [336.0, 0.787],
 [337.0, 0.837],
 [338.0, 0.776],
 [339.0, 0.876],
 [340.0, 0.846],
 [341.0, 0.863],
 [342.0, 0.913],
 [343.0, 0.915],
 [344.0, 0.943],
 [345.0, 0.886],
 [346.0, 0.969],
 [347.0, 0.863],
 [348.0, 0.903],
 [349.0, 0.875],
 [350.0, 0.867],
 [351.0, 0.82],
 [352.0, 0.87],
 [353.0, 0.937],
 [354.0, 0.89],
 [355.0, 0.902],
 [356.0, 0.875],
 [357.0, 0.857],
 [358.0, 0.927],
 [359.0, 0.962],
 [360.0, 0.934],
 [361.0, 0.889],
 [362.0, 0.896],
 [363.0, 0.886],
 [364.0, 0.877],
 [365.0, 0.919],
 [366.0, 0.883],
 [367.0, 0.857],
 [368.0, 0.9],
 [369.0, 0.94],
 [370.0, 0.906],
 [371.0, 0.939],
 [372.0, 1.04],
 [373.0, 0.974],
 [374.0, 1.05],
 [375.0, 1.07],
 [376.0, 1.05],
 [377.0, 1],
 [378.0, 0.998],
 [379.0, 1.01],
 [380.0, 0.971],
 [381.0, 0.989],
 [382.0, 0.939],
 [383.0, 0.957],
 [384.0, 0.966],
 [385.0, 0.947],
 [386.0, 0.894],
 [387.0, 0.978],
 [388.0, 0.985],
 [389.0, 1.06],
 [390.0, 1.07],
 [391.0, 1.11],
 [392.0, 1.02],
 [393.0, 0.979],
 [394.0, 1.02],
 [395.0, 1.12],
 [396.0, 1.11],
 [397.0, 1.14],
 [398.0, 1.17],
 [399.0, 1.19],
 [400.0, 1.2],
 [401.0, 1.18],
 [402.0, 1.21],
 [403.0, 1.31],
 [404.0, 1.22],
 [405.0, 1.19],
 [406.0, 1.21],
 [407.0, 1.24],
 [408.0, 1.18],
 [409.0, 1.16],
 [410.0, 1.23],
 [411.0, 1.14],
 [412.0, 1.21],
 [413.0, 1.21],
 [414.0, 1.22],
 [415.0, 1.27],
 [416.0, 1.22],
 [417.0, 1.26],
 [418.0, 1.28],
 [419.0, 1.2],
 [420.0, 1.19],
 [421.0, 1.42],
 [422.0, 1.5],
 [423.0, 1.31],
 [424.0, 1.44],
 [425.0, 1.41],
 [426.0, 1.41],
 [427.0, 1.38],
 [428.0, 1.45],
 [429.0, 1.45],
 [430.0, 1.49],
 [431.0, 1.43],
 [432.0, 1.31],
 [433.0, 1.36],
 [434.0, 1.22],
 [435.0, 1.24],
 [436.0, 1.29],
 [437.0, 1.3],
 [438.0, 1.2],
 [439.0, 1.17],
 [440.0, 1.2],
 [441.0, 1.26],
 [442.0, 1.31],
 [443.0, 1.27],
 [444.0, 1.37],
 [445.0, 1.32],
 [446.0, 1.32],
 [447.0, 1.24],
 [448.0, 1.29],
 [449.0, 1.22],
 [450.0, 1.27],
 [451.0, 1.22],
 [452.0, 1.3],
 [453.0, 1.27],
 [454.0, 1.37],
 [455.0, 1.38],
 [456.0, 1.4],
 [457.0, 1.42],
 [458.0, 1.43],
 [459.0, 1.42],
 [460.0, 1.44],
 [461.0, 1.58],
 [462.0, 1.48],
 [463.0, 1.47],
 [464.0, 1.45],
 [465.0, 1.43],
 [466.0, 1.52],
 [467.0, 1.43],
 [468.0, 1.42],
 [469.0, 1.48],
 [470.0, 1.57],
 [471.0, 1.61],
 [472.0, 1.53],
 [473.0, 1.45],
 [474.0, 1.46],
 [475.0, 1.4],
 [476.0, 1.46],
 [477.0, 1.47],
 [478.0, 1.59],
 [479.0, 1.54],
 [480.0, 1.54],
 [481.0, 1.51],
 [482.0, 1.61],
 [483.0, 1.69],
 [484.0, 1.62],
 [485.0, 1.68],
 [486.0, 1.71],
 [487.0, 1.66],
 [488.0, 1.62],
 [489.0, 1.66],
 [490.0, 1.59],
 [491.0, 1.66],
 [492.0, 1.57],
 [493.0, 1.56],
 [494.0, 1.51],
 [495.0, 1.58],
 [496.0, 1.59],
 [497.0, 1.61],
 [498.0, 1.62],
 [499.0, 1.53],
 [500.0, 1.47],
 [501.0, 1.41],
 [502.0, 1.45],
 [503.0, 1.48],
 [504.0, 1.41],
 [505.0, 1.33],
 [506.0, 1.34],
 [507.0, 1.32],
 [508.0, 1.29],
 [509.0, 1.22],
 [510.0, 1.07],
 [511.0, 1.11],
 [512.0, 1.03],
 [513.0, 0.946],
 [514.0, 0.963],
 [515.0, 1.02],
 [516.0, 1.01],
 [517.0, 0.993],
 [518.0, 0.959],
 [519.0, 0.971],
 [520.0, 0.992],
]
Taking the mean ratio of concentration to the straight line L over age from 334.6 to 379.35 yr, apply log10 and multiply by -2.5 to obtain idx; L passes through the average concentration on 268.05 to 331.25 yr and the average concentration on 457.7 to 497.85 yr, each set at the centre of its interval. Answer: 0.245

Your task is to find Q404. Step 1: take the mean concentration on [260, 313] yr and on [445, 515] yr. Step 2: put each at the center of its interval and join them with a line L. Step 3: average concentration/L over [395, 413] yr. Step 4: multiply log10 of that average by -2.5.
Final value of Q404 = 0.09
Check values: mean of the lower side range 1.07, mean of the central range 1.19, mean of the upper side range 1.44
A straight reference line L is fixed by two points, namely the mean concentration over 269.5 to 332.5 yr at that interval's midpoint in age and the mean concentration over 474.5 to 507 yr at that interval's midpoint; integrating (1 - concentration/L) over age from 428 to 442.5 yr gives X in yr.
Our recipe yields 0.6 yr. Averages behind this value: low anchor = 0.951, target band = 1.31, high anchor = 1.54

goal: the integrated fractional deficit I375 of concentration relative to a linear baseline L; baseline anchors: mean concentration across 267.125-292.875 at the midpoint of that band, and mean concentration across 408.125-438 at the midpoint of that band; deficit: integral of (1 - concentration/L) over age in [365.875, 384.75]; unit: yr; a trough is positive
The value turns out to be 4.1 yr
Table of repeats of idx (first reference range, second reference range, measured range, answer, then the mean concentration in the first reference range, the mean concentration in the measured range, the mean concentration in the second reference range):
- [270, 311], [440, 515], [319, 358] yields 0.37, 1.06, 0.819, 1.43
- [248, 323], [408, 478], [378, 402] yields 0.20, 1.07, 1.05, 1.35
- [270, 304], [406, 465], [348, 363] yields 0.32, 1.1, 0.893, 1.32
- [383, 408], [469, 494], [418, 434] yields -0.09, 1.1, 1.38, 1.57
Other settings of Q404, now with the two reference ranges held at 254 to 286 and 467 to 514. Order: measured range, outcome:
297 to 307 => 0.31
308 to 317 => 0.47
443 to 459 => 0.08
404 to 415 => 0.14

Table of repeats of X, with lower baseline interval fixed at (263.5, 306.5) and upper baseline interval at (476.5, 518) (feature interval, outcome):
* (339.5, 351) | 2.7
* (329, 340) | 3.6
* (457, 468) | -0.8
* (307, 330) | 7.4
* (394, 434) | 0.6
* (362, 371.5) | 2.4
